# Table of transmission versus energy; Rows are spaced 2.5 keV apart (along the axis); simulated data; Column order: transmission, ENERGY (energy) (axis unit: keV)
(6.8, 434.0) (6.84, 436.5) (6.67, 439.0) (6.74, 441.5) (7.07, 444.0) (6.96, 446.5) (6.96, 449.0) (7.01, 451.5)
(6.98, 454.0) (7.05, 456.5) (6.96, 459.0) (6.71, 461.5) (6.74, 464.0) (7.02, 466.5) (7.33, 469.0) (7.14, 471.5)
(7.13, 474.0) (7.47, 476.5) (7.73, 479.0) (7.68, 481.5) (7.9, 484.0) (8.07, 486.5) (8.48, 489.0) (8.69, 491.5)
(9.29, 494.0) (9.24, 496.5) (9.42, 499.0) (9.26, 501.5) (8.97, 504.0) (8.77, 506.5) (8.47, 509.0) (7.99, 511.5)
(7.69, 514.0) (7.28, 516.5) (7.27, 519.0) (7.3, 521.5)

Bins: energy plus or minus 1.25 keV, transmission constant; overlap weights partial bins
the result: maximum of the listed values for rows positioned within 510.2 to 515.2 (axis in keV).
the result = 7.99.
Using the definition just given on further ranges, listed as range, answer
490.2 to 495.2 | 9.29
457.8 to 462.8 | 6.96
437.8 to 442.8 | 6.74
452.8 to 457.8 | 7.05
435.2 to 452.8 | 7.07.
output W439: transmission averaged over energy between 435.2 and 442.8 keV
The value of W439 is 6.75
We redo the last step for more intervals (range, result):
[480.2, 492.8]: 8.17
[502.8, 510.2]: 8.74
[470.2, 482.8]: 7.43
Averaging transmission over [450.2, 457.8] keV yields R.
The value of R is 7.01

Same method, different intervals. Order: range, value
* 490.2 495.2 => 8.98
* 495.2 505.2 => 9.22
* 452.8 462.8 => 6.92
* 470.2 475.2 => 7.14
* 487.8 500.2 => 9.02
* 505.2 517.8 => 8.04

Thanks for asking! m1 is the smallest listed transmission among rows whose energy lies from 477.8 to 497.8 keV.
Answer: 7.68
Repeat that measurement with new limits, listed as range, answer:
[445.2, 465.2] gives 6.71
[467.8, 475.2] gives 7.13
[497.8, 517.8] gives 7.28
